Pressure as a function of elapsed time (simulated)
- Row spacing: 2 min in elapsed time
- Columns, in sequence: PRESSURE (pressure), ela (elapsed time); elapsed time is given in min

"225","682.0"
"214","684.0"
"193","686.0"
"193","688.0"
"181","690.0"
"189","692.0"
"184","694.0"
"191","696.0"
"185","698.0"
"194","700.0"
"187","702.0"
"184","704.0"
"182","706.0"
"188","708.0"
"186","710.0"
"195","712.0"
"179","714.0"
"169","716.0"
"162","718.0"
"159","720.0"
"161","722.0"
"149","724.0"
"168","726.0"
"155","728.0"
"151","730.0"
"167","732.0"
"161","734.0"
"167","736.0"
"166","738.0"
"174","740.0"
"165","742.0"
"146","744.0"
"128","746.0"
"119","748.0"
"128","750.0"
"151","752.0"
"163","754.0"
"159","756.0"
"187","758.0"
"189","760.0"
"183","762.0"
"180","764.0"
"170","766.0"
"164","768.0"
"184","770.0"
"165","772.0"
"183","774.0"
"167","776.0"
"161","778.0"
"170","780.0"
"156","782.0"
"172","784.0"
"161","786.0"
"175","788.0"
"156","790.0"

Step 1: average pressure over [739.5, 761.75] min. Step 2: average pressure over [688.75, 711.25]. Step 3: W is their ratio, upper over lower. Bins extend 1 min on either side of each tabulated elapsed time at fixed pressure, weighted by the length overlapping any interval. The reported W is 0.84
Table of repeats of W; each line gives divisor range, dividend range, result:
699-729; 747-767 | 0.93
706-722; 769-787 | 0.96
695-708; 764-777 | 0.92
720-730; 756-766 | 1.15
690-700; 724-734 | 0.85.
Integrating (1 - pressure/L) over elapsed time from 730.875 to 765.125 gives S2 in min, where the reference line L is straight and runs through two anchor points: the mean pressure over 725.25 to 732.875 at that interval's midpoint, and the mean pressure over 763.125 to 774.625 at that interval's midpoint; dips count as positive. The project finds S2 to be 1.21 min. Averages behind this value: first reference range 160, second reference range 174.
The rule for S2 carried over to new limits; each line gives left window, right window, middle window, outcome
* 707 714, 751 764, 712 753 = 5.40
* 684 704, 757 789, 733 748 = 2.03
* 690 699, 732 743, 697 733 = 0.79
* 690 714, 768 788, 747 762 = 1.38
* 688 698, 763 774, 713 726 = 1.33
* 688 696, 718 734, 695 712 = -1.01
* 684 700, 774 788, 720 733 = 1.61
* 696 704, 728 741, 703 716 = -0.21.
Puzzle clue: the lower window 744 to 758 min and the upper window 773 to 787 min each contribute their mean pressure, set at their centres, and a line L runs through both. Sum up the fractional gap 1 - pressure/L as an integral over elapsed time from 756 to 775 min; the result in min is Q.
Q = -2.6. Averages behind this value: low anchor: 145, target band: 177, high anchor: 167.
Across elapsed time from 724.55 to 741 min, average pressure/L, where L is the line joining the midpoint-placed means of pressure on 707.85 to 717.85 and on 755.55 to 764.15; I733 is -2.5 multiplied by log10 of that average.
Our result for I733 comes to 0.11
